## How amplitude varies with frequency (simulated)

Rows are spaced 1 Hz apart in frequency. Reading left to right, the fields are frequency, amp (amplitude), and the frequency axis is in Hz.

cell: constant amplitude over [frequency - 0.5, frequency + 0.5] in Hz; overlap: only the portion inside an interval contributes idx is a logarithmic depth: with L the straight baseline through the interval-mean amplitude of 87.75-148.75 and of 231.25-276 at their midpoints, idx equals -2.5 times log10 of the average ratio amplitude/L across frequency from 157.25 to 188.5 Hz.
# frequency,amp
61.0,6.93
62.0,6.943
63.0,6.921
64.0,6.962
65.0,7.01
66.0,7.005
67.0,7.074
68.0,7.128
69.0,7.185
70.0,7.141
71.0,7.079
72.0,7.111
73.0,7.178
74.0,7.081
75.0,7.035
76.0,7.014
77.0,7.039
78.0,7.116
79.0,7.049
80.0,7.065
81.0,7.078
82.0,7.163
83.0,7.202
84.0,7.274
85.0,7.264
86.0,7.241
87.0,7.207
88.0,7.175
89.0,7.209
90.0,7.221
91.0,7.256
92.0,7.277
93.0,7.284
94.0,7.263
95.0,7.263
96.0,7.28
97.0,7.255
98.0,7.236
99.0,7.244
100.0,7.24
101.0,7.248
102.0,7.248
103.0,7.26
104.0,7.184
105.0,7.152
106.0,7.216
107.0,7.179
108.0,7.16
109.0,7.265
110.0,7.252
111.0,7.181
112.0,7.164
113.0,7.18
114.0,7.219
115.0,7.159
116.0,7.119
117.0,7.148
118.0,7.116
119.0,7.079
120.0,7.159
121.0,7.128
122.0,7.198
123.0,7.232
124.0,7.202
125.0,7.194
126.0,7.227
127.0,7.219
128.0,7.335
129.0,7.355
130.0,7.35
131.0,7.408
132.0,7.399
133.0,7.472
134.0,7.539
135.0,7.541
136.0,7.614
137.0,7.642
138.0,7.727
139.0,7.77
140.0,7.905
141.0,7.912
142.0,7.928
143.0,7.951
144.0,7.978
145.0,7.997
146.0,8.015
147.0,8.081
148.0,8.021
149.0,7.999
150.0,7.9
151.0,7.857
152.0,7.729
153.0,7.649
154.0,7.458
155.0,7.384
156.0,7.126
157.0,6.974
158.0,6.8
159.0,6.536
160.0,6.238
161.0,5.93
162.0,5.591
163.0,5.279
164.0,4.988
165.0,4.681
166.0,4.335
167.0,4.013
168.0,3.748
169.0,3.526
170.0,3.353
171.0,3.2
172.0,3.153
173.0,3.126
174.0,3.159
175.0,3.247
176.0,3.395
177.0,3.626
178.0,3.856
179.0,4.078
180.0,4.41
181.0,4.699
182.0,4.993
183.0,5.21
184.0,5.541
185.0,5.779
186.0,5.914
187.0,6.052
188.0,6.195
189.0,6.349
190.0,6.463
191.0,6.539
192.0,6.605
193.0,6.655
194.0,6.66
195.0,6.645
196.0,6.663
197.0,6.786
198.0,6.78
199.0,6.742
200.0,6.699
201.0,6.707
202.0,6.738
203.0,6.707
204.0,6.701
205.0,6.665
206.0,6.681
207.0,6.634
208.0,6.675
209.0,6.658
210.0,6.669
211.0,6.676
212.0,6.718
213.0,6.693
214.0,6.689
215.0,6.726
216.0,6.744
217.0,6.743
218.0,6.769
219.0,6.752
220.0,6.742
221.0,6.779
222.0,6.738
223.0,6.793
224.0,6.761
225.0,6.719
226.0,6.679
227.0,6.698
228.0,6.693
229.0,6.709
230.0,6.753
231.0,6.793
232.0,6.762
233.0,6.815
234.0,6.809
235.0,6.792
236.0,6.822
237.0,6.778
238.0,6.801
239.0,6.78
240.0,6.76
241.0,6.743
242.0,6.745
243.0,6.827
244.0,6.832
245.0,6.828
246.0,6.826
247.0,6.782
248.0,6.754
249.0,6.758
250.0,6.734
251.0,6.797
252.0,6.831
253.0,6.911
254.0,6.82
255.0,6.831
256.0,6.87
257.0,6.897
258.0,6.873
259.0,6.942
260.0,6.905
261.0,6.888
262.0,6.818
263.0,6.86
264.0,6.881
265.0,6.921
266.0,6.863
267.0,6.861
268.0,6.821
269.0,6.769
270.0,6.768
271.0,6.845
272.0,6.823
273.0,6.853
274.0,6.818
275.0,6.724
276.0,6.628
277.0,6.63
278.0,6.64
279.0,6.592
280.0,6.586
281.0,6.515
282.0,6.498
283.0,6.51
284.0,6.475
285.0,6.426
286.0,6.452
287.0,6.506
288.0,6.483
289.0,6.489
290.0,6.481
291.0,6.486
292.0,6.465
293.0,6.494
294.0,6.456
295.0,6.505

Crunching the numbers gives 0.46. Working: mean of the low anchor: 7.38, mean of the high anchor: 6.82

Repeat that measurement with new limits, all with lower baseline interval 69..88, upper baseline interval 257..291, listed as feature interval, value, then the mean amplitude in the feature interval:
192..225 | 0.02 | 6.71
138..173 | 0.09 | 6.41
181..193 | 0.16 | 5.94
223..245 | 0.00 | 6.77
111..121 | -0.02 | 7.15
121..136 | -0.05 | 7.34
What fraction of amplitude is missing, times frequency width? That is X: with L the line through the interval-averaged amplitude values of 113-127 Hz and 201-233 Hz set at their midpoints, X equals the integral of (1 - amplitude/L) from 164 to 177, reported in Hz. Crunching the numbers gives 6.2 Hz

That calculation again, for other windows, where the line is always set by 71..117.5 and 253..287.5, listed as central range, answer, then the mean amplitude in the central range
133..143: -0.9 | 7.73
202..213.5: 0.4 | 6.68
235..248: 0.0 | 6.79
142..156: -1.5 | 7.82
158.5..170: 3.4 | 4.92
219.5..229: 0.2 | 6.73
